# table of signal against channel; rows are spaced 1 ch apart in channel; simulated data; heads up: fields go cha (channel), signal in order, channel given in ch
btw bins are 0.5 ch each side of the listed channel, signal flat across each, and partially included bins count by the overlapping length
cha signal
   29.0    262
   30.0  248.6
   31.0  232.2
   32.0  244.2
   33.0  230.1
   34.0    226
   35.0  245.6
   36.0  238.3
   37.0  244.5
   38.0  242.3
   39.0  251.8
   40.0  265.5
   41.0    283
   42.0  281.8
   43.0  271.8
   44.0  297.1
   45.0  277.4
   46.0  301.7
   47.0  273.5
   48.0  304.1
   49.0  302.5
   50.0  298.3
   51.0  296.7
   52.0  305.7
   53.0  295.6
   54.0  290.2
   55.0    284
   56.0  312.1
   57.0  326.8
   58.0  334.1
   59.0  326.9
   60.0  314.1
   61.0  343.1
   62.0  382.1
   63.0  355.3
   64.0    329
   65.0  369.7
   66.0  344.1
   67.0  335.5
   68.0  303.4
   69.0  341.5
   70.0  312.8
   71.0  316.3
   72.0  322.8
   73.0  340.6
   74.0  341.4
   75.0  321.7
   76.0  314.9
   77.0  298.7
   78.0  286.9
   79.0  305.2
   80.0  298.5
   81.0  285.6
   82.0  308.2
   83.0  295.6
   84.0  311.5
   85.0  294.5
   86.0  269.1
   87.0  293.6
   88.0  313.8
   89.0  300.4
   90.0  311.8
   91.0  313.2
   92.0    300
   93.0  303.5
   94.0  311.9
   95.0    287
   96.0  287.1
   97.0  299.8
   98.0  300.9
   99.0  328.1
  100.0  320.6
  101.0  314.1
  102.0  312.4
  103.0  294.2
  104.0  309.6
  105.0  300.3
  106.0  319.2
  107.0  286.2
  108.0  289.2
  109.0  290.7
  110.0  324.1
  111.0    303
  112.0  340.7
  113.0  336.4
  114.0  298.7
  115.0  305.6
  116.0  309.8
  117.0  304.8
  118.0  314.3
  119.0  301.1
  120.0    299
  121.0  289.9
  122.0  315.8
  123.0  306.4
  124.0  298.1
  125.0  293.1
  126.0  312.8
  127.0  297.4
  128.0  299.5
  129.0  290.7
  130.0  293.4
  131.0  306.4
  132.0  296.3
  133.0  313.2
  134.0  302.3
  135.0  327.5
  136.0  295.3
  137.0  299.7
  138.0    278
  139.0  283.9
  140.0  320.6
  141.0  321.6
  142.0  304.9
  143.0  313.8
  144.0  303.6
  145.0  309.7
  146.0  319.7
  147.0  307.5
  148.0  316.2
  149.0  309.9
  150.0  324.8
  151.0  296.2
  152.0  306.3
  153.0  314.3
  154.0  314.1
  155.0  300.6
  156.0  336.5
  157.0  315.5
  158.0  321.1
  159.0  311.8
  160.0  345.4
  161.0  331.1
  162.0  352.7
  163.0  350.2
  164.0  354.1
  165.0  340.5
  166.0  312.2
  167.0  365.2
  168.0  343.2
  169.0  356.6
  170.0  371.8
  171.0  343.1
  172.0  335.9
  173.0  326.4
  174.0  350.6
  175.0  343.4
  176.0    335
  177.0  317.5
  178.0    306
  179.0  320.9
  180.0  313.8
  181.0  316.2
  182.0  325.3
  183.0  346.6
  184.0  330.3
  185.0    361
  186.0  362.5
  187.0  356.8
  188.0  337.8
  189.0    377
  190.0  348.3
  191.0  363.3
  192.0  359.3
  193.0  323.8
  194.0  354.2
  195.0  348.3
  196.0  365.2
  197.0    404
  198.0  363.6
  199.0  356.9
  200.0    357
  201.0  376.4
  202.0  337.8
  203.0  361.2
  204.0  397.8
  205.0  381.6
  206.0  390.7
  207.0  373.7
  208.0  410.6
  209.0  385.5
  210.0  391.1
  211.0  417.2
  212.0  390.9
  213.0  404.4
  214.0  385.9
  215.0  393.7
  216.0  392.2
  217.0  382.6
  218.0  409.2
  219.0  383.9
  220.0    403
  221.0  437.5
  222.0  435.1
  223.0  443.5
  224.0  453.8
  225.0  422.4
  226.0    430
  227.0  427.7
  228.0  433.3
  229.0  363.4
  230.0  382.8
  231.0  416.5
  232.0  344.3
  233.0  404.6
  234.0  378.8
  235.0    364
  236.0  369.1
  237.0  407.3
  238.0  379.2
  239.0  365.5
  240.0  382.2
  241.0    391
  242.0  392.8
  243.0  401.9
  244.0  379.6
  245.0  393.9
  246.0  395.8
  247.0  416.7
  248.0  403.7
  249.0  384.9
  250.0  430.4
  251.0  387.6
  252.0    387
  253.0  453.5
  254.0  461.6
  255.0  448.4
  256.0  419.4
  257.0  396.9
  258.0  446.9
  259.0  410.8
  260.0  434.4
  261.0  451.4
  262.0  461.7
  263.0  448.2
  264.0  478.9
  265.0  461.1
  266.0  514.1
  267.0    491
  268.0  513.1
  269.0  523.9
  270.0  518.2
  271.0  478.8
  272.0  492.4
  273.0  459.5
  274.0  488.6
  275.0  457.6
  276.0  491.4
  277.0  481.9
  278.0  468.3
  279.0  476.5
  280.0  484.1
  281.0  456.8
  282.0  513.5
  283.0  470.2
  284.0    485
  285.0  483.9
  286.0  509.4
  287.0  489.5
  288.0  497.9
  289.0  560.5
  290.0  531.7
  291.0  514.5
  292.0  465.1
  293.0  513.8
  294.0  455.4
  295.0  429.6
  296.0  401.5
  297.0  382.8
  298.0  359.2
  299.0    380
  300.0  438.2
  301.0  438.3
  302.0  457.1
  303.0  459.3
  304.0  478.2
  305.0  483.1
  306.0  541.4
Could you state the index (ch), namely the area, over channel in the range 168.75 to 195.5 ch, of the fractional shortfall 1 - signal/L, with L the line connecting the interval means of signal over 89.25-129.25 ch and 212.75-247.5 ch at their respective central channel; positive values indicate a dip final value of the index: 1.5 ch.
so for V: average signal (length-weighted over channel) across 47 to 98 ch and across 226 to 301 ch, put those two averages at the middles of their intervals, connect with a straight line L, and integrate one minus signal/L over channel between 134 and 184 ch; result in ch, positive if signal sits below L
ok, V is 6.4 ch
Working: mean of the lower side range 312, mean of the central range 323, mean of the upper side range 441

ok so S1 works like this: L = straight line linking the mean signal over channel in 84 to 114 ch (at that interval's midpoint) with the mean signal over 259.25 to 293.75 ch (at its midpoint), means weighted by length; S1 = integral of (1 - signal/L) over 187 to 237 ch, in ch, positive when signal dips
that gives 4.1 ch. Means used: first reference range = 305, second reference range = 486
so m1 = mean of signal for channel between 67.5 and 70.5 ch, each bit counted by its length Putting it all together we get 319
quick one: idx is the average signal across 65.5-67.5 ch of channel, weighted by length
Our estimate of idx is 340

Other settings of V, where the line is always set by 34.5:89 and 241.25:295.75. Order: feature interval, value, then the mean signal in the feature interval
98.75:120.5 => 2.0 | 309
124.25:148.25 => 3.7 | 304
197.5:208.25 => 1.0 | 373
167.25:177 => 1.1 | 344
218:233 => 0.5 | 412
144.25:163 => 2.7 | 319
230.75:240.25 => 1.2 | 380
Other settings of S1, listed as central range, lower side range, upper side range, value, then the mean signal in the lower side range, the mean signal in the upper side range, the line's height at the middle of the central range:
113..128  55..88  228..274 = 1.88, 319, 425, 348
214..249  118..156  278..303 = 0.43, 306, 466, 405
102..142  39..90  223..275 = 4.76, 309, 427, 346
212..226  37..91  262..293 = 0.91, 307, 490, 440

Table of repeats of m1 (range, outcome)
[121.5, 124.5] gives 307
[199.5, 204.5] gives 366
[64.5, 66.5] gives 357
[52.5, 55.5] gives 290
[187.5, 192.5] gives 357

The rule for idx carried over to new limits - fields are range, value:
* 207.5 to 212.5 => 399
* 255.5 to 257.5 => 408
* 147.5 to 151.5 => 312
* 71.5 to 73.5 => 332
